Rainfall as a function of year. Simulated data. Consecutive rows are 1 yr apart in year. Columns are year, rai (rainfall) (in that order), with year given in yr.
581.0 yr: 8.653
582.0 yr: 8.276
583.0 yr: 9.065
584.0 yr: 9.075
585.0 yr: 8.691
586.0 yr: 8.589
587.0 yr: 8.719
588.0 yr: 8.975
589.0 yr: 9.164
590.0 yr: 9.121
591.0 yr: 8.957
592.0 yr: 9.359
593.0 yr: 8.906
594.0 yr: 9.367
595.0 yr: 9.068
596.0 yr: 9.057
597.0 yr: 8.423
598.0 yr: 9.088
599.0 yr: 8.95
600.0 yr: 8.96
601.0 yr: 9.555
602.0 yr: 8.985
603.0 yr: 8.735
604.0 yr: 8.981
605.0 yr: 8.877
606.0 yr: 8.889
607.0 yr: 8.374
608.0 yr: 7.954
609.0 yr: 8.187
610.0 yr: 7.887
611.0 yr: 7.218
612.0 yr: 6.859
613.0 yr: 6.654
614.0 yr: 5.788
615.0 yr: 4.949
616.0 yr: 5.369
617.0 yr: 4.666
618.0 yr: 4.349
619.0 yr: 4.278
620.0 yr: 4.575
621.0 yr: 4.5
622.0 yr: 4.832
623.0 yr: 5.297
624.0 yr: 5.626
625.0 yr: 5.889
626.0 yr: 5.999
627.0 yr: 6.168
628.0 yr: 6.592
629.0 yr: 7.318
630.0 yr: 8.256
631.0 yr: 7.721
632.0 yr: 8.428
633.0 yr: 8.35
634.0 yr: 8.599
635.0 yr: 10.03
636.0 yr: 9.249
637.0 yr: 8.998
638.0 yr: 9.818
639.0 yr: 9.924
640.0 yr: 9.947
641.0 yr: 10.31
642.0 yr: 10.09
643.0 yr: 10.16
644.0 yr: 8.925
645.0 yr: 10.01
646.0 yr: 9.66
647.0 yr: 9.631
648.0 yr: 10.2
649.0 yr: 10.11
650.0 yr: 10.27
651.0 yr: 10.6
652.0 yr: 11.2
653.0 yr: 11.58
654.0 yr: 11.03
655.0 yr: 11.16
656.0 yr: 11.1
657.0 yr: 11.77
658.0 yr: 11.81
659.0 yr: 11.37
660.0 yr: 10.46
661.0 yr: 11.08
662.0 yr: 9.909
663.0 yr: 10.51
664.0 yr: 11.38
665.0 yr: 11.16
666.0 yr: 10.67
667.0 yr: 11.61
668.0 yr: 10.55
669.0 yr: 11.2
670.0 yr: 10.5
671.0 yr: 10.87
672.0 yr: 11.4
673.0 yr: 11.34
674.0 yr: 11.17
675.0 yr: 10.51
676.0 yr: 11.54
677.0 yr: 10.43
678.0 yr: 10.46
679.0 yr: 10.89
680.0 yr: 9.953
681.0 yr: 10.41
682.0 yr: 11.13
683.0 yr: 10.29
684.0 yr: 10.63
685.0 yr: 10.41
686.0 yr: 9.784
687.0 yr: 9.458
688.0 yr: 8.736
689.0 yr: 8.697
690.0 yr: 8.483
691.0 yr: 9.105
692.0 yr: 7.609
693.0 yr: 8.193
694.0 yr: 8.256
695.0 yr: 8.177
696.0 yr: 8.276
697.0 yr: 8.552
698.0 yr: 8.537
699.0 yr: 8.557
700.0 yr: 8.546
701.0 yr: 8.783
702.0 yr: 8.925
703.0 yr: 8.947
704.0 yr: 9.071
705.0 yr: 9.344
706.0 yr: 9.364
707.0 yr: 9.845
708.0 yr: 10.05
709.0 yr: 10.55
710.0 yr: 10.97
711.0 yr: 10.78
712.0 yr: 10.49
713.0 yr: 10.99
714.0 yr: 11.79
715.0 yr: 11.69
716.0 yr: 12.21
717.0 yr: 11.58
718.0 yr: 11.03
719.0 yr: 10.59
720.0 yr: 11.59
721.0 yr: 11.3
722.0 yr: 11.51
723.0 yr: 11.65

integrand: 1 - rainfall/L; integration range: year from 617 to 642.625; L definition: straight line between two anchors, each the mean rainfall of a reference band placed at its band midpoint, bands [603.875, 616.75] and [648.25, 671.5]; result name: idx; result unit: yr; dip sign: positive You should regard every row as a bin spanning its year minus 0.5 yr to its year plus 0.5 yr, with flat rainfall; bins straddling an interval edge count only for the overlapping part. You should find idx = 4.3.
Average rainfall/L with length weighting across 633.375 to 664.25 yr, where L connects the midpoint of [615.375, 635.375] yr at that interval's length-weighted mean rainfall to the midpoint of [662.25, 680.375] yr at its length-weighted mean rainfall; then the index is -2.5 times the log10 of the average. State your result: -0.198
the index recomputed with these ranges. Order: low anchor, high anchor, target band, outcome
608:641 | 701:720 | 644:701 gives -0.15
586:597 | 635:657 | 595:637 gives 0.29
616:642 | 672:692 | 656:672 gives -0.20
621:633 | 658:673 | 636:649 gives -0.18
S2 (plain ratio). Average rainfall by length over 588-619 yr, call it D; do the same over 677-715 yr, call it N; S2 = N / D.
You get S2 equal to 1.20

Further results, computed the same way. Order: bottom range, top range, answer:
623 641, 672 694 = 1.24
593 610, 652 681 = 1.24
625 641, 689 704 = 1.02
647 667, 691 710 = 0.82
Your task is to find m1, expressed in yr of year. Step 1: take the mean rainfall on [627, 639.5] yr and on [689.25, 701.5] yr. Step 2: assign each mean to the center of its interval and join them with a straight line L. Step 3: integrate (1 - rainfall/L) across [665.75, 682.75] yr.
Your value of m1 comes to -4.82 yr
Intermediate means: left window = 8.51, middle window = 10.9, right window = 8.43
